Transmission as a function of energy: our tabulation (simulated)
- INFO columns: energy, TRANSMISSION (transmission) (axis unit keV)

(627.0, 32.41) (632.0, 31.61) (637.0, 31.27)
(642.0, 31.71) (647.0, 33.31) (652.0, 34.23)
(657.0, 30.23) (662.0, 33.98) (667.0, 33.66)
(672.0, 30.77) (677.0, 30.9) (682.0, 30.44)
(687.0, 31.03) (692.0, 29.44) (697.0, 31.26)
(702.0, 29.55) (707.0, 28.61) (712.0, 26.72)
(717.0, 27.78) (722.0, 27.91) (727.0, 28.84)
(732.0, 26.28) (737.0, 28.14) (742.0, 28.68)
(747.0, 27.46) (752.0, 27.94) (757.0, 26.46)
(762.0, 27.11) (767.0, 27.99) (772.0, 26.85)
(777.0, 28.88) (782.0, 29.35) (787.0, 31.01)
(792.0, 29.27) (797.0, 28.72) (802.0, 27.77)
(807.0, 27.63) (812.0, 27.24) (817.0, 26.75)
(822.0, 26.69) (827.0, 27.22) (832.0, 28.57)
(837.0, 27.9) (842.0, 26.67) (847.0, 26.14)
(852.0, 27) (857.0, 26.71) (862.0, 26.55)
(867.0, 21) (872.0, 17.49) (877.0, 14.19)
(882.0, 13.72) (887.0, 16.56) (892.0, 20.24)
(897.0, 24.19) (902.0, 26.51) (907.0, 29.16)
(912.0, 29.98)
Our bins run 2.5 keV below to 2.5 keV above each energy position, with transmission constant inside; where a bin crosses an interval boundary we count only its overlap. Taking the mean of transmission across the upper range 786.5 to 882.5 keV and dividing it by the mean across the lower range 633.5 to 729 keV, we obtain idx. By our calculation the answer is 0.83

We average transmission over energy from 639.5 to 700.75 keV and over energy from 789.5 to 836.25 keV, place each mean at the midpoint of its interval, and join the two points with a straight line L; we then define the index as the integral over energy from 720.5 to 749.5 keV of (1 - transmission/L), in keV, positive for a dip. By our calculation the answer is 2.0 keV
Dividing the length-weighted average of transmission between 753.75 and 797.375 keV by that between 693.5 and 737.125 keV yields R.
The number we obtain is 1.00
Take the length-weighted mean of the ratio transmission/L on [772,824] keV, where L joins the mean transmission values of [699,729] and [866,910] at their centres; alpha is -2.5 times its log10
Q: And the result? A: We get -0.16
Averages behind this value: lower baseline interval 28.3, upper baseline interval 20.4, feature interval 28.3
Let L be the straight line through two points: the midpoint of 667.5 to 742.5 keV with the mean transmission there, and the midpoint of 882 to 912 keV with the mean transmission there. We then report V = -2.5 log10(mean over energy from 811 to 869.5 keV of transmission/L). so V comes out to -0.07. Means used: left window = 29.2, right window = 23.1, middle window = 26.5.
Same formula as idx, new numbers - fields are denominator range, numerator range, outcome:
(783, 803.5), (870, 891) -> 0.54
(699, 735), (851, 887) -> 0.73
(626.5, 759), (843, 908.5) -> 0.74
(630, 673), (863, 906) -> 0.61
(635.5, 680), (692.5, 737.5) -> 0.88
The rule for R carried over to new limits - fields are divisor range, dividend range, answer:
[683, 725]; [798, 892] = 0.83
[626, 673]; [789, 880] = 0.79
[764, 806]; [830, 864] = 0.94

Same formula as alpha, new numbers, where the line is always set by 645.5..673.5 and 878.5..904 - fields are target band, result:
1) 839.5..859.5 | -0.198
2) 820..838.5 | -0.183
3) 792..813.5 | -0.133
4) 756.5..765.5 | 0.005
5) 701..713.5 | 0.068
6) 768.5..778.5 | -0.055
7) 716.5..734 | 0.052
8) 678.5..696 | 0.028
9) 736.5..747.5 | -0.001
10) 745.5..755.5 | 0.004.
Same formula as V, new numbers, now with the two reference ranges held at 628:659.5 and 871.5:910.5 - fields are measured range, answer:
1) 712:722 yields 0.04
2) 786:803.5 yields -0.16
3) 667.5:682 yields -0.02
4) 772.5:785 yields -0.12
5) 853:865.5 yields -0.18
